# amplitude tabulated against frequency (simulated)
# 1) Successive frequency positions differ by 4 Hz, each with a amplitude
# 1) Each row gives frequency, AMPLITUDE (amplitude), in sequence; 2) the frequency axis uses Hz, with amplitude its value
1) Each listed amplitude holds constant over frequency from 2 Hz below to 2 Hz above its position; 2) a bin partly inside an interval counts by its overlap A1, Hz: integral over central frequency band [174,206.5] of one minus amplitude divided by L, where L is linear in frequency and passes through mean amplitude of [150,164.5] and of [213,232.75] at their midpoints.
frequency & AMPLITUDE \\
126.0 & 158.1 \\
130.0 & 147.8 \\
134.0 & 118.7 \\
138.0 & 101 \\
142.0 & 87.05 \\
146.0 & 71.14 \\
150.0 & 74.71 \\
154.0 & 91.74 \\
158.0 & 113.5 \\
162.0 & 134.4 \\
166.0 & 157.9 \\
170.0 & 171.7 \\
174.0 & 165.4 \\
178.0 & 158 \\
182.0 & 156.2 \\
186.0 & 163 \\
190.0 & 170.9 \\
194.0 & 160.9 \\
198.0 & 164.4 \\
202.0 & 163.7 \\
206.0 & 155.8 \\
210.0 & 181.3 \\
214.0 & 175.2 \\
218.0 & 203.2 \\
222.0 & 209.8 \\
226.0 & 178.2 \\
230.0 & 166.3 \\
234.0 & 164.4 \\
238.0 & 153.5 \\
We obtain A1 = -3.3 Hz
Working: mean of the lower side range 109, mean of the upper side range 186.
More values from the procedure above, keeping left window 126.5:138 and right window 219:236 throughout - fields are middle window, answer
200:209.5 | 0.3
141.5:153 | 5.1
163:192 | -1.4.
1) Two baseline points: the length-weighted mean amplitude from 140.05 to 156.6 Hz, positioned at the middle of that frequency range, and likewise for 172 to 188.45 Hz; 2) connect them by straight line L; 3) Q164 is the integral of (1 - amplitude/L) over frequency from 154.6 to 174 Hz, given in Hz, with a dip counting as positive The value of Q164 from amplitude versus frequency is -3.2 Hz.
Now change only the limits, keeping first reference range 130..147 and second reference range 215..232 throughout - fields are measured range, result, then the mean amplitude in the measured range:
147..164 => 2.6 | 102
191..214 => 0.1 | 166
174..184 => -1.1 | 159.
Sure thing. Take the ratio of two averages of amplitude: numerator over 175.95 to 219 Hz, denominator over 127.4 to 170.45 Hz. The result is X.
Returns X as 1.5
